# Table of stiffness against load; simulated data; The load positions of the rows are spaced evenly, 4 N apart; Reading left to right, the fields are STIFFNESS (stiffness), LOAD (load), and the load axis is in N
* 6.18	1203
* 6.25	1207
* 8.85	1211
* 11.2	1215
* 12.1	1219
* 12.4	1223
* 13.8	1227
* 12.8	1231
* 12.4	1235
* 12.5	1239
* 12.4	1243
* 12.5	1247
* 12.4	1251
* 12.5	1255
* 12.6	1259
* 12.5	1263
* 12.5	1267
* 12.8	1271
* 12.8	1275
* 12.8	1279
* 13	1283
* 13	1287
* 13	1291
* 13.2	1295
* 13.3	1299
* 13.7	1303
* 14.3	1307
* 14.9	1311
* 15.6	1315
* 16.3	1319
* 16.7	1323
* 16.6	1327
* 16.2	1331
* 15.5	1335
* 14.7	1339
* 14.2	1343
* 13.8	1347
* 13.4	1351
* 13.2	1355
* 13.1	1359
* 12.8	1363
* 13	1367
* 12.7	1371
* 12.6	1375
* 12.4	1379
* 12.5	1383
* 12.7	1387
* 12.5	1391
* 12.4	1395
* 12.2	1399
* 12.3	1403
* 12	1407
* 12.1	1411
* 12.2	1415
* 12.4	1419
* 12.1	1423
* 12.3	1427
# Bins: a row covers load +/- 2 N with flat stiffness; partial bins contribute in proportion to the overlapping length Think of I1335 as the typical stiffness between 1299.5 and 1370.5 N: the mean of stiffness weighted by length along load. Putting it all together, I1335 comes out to 14.5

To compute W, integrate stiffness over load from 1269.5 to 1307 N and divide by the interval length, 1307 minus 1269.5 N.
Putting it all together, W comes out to 13.1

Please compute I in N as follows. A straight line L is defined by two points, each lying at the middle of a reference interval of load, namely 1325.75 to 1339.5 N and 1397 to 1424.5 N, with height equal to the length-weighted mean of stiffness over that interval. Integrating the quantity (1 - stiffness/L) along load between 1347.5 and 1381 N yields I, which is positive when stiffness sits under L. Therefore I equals 3.3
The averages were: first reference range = 15.8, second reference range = 12.2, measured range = 12.9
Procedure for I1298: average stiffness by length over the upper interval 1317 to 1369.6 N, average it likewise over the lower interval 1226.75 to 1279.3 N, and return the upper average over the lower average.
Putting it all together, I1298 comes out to 1.15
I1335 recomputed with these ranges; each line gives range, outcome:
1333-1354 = 14.3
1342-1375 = 13.2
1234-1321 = 13.2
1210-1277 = 12.3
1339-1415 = 12.8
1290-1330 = 14.8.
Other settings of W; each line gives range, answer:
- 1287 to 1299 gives 13.1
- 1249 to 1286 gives 12.7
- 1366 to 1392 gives 12.6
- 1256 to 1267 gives 12.5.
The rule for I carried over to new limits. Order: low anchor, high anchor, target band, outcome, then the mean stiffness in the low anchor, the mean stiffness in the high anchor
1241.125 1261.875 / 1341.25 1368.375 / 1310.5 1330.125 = -4.58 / 12.5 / 13.4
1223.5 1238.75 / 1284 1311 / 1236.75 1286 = 2.08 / 12.9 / 13.5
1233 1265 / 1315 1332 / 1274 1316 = 3.71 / 12.5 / 16.4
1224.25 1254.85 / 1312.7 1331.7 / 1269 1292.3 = 2.51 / 12.7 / 16.3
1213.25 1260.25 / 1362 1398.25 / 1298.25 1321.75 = -4.28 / 12.5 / 12.6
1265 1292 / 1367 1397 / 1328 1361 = -4.33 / 12.8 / 12.6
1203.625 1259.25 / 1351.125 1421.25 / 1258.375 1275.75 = -1.19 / 11.6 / 12.6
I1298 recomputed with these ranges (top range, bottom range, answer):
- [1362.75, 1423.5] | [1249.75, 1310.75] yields 0.95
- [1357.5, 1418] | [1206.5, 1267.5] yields 1.04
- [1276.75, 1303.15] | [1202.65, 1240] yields 1.19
